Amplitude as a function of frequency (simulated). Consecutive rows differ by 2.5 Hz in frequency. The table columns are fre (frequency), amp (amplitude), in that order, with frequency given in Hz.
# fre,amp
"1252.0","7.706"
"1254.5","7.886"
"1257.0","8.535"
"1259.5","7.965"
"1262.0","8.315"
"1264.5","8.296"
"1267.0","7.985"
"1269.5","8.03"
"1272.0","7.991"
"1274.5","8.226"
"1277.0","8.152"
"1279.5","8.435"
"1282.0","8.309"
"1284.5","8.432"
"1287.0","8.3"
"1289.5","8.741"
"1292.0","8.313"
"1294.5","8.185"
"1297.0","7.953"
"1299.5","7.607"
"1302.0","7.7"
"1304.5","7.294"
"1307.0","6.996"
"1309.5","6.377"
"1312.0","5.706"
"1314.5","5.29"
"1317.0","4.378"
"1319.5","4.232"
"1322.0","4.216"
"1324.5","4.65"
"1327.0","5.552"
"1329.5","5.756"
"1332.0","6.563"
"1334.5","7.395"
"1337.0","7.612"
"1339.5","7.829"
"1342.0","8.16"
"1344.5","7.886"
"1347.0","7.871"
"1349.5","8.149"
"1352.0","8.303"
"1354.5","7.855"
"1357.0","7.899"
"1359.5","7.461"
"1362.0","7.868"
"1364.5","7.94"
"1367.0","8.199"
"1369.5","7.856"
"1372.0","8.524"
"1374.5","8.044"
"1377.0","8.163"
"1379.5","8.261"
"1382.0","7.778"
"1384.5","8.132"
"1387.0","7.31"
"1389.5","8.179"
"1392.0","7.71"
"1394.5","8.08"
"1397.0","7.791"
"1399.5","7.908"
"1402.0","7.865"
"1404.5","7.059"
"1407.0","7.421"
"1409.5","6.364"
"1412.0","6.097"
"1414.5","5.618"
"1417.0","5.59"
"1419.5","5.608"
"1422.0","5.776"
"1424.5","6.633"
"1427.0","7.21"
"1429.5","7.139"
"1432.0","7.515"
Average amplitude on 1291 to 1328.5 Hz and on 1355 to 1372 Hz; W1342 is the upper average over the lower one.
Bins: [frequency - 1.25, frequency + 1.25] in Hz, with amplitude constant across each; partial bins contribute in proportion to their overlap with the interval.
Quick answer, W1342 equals 1.26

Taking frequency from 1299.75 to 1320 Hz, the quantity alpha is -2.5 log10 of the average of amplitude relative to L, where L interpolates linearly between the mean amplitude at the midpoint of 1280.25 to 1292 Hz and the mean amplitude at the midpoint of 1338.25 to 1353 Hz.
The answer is 0.324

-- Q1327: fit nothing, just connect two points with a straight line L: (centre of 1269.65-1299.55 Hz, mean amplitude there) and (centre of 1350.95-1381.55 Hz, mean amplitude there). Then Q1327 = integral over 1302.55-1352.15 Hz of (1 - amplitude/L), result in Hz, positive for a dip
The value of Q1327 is 10.0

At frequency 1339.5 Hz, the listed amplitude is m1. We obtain 7.829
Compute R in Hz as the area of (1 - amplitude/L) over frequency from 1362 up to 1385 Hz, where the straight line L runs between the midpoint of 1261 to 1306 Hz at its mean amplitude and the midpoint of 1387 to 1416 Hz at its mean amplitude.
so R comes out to -1.90 Hz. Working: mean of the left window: 8.12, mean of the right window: 7.27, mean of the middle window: 8.09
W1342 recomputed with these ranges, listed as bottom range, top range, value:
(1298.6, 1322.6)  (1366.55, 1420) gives 1.24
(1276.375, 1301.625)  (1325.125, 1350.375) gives 0.88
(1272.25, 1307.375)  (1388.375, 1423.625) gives 0.86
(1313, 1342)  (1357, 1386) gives 1.36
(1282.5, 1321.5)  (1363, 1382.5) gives 1.16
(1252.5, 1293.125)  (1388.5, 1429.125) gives 0.84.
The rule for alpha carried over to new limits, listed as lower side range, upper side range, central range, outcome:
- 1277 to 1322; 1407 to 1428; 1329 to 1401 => -0.19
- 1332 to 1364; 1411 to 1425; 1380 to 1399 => -0.18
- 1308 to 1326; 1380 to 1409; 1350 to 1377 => -0.20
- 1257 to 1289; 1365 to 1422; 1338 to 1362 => -0.03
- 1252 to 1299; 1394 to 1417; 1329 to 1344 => 0.05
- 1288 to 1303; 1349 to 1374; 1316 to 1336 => 0.44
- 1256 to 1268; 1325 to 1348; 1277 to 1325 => 0.10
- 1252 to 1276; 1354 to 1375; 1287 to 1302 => -0.01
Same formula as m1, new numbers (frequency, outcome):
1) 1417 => 5.59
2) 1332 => 6.563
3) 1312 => 5.706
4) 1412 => 6.097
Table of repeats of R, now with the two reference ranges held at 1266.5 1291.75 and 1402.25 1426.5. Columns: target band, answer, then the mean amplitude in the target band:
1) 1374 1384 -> -1.79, 8.07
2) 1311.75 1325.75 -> 5.51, 4.68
